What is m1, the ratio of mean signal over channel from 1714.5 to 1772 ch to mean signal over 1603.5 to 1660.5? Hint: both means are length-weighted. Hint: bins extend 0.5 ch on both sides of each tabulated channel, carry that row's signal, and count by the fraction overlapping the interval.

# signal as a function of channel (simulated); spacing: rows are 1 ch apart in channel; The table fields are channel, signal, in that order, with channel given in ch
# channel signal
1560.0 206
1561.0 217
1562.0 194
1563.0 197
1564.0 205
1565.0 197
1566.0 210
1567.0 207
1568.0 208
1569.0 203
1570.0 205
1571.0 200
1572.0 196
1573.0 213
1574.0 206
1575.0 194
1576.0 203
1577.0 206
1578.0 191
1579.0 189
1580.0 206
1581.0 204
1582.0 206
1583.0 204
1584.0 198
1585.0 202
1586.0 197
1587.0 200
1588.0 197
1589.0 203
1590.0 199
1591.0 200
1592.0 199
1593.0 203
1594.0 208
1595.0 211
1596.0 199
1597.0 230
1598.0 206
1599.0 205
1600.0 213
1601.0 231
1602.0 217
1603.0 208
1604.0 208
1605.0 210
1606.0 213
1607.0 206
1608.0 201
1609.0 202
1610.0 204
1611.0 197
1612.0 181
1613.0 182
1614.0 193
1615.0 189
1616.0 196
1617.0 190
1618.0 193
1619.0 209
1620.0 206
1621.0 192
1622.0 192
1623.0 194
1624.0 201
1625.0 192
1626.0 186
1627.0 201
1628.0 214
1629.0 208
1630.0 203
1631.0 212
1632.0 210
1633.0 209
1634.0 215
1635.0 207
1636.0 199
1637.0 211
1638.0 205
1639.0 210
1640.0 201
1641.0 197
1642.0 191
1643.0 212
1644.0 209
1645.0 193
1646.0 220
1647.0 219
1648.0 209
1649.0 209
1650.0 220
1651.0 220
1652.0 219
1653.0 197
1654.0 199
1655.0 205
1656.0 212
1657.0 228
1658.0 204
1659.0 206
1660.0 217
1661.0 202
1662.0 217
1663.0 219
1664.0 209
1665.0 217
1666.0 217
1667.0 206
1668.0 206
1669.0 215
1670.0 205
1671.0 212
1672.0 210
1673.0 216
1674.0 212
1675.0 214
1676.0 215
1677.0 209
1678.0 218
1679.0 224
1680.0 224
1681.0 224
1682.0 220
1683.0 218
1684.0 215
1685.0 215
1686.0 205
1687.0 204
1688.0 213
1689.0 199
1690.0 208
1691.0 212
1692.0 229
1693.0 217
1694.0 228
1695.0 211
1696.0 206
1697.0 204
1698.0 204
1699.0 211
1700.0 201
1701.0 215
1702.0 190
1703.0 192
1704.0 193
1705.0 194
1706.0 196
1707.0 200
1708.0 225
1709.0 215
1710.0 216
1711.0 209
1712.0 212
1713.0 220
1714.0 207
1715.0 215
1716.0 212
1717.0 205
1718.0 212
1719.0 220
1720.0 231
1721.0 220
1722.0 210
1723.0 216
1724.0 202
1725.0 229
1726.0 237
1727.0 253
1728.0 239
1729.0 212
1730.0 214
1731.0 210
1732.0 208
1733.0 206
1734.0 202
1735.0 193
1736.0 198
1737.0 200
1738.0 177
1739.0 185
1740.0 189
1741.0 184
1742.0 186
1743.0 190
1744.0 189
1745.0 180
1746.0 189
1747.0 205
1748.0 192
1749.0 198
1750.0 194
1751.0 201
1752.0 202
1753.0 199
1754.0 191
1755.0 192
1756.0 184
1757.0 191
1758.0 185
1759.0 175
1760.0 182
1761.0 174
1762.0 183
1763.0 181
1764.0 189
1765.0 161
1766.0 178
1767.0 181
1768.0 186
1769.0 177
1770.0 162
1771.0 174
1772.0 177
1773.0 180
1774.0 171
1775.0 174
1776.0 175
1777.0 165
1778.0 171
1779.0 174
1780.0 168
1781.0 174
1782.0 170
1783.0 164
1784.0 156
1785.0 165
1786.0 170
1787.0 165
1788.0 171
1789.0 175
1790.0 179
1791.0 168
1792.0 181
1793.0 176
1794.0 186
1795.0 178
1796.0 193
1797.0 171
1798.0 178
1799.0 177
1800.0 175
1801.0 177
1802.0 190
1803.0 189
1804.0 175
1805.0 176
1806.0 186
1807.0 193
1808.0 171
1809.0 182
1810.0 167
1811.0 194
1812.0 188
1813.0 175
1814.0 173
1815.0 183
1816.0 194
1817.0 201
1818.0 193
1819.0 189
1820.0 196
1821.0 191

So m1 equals 1.0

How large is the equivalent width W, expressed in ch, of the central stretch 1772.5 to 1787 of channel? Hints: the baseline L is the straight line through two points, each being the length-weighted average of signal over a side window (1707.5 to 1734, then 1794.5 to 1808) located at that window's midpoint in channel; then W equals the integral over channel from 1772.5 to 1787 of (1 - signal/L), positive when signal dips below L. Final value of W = 1.6 ch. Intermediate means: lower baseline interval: 217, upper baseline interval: 181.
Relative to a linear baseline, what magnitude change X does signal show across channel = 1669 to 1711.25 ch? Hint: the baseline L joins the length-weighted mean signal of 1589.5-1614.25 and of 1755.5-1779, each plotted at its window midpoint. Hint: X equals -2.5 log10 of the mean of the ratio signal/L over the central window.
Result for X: -0.11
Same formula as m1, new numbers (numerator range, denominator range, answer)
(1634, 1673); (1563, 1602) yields 1.03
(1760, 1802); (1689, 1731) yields 0.82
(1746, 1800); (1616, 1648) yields 0.88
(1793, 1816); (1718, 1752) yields 0.88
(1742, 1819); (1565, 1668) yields 0.88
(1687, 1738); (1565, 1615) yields 1.04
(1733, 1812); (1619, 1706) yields 0.87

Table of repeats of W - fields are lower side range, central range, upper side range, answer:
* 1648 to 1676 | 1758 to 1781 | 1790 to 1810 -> 1.4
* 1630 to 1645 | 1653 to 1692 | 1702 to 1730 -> -0.6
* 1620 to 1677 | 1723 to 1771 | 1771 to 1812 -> -2.2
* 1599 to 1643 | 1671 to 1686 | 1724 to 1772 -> -1.3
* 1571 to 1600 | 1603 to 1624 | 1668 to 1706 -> 0.7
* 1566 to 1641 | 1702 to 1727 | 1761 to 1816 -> -3.4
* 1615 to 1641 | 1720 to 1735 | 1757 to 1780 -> -2.8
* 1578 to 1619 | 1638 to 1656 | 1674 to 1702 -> 0.0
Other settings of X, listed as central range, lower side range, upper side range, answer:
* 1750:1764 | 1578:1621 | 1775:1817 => -0.04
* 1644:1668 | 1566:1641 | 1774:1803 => -0.09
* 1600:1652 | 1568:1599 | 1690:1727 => 0.01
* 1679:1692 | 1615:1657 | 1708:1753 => -0.04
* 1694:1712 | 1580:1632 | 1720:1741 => 0.01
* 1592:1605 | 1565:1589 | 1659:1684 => -0.03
